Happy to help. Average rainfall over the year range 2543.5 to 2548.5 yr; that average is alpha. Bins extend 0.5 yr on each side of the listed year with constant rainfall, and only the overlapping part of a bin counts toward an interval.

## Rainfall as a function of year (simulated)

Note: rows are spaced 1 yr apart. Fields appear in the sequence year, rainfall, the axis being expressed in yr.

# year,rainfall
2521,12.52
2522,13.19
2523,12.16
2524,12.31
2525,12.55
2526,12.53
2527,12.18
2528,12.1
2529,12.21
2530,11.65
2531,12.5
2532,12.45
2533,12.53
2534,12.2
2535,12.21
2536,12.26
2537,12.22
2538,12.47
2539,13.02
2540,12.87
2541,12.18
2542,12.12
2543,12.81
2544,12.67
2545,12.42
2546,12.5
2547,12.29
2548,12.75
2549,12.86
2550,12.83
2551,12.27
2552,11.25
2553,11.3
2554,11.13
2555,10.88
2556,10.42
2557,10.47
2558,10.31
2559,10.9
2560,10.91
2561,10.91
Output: 12.5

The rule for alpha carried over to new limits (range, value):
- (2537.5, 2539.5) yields 12.7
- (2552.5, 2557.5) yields 10.8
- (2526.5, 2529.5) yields 12.2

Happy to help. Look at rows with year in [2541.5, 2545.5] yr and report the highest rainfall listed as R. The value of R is 12.81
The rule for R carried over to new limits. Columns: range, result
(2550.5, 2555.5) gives 12.27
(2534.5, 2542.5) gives 13.02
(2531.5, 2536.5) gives 12.53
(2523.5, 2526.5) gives 12.55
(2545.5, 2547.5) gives 12.5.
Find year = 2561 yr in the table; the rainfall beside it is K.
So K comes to 10.91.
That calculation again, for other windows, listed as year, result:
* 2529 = 12.21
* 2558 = 10.31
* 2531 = 12.5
